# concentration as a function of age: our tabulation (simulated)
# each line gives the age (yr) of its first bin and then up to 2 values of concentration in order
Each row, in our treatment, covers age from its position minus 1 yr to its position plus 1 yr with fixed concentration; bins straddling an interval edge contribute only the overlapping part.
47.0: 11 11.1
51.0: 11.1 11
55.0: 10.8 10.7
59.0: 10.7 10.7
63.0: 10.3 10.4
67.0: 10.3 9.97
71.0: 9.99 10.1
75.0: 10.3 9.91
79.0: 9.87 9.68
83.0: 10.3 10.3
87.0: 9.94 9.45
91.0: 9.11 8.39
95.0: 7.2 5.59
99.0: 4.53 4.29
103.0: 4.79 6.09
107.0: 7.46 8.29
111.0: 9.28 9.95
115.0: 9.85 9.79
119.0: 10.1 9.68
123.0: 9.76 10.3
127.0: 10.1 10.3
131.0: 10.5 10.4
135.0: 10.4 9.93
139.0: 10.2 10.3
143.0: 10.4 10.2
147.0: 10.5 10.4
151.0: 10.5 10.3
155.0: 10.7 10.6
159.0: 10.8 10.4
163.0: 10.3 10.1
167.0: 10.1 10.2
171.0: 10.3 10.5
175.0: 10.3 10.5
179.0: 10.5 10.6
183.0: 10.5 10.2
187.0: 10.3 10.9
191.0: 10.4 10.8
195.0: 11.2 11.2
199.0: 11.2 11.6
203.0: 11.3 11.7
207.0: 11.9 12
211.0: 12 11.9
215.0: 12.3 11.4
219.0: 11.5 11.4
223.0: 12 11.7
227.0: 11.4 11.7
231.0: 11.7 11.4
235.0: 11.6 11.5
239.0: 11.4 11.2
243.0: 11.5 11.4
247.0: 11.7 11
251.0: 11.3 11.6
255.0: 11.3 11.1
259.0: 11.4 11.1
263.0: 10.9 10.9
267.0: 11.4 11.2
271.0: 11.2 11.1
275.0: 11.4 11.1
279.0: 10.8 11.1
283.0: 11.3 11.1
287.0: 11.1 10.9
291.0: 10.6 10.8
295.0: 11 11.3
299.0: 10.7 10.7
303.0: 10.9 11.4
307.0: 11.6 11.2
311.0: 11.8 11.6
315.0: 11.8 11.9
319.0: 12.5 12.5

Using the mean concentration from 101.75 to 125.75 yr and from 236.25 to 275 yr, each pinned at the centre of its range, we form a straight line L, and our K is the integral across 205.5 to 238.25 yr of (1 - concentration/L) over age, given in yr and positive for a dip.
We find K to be -3.2 yr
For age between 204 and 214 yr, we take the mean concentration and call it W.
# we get 11.9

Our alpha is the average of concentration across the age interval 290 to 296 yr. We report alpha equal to 10.8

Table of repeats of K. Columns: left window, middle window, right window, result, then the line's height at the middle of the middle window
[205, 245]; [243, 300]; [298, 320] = 2.01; 11.5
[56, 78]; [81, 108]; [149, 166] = 7.23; 10.4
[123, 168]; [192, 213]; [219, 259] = -0.92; 11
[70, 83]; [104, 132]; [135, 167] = 2.25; 10.2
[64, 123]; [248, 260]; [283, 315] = -0.74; 10.6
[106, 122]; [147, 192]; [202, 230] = 0.78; 10.6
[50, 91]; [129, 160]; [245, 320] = 0.58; 10.6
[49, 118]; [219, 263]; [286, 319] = -3.22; 10.7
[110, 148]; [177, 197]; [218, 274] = 0.21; 10.7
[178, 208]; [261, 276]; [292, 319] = 0.07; 11.2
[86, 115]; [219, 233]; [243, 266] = -1.40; 10.6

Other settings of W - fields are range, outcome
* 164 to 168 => 10.1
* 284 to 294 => 10.9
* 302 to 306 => 11.2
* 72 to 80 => 10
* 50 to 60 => 10.9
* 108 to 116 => 9.34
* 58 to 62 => 10.7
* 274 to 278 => 11.2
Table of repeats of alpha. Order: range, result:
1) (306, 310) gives 11.4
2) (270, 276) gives 11.2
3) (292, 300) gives 10.9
